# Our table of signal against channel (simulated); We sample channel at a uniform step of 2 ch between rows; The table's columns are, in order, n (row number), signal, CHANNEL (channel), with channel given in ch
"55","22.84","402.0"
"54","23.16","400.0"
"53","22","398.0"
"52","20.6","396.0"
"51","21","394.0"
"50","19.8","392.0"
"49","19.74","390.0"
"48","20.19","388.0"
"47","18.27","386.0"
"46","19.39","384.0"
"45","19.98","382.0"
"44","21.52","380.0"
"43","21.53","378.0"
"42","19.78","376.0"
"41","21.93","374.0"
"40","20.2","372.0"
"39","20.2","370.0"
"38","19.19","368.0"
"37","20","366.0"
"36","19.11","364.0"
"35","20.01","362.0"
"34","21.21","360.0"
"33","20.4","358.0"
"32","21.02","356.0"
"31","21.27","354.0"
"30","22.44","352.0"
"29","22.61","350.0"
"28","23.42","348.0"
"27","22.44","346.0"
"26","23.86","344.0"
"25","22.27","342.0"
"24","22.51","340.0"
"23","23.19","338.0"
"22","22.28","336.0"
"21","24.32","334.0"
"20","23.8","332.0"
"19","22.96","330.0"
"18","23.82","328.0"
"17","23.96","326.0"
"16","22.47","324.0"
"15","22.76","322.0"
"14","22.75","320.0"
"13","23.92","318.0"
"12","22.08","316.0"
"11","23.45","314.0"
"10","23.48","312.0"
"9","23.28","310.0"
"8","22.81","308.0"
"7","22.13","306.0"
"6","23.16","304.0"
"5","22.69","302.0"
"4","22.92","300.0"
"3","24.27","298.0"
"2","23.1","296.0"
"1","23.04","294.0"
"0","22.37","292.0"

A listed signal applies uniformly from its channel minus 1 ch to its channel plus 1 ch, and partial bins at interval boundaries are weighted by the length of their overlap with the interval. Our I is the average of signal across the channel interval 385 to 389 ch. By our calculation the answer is 19.2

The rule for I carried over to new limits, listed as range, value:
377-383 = 21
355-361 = 20.9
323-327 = 23.2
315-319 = 23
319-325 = 22.7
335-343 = 22.6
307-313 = 23.2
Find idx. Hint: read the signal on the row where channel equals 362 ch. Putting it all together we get 20.01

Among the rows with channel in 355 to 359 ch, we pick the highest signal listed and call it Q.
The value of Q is 21.02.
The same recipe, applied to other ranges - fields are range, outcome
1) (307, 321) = 23.92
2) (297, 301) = 24.27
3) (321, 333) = 23.96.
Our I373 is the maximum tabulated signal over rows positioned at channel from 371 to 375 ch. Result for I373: 21.93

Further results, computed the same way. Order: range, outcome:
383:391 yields 20.19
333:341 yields 24.32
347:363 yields 23.42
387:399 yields 22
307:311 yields 23.28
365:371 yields 20.2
